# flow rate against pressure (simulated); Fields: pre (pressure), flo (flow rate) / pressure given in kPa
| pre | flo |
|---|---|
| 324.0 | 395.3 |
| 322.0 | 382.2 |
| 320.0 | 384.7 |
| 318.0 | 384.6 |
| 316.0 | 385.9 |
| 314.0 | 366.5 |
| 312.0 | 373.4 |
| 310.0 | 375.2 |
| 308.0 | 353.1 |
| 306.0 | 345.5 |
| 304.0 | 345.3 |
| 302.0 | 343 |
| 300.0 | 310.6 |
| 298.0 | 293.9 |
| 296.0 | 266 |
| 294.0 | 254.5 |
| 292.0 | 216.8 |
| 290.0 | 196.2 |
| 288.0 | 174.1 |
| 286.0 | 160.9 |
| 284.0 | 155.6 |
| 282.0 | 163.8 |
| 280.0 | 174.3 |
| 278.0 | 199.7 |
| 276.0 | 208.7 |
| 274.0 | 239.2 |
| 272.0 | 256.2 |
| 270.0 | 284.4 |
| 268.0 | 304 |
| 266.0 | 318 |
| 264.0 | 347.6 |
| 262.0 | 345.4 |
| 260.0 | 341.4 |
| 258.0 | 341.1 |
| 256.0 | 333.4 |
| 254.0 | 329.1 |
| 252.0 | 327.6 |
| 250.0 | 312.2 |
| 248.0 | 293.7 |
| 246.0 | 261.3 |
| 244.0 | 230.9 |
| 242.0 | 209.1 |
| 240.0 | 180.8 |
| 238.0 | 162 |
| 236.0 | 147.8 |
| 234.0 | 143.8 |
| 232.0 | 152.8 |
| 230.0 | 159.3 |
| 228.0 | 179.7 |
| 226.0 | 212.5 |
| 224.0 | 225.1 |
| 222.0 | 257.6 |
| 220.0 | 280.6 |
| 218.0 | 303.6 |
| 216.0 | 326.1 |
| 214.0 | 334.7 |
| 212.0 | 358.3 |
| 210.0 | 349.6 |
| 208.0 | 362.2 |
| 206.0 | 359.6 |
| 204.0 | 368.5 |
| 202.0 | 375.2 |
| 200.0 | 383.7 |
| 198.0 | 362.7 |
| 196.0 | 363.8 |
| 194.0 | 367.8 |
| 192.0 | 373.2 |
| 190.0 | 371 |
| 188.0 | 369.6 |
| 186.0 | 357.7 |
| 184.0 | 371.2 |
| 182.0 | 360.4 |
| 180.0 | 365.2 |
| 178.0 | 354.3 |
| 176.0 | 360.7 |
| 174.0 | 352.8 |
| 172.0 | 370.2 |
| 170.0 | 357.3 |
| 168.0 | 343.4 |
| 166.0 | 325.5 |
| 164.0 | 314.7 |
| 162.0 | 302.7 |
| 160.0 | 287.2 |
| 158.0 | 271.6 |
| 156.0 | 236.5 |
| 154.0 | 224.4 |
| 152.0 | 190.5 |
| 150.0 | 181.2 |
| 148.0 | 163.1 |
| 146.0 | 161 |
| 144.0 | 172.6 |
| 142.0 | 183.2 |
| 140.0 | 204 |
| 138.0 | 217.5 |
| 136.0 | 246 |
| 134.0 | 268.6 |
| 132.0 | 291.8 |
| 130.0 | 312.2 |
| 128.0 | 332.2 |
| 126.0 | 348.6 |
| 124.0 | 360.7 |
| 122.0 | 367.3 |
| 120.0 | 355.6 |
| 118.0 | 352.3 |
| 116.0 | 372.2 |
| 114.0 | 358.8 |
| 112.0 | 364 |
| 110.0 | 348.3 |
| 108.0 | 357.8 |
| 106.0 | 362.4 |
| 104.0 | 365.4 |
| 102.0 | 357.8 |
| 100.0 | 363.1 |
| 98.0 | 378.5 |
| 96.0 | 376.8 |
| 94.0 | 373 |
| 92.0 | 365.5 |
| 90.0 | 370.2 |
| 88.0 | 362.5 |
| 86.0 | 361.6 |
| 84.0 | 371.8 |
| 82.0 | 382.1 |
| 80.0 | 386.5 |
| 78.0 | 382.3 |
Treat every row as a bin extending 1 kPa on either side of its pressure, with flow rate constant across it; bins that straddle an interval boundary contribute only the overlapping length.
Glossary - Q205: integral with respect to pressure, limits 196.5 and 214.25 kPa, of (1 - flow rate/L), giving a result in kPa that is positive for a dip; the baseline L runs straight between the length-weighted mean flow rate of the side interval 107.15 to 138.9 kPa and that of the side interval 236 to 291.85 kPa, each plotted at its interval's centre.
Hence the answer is -5.0 kPa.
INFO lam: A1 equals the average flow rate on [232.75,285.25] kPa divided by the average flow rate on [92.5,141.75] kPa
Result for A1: 0.8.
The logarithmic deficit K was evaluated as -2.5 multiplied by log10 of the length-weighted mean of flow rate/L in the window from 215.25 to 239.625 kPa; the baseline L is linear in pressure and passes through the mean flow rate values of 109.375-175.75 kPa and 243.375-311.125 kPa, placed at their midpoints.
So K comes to 0.32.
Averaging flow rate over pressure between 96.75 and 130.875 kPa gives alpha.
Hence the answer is 357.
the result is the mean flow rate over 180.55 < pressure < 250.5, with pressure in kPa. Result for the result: 293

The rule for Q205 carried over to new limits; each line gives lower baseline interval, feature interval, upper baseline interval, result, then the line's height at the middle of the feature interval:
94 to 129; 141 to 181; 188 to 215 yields 9.6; 362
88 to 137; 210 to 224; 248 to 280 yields 0.2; 312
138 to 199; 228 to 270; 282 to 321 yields 5.2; 297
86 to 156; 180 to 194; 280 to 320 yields -3.2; 299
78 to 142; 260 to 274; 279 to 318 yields -0.8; 290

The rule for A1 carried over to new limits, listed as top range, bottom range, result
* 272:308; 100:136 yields 0.70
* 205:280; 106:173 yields 0.92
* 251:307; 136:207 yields 0.89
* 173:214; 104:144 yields 1.16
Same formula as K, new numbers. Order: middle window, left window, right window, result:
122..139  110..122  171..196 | 0.20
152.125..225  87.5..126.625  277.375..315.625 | -0.04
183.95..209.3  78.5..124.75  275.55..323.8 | -0.12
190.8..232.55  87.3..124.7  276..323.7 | 0.05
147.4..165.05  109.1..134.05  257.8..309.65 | 0.32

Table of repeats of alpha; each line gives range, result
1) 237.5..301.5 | 257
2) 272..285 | 195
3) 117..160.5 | 260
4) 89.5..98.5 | 373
